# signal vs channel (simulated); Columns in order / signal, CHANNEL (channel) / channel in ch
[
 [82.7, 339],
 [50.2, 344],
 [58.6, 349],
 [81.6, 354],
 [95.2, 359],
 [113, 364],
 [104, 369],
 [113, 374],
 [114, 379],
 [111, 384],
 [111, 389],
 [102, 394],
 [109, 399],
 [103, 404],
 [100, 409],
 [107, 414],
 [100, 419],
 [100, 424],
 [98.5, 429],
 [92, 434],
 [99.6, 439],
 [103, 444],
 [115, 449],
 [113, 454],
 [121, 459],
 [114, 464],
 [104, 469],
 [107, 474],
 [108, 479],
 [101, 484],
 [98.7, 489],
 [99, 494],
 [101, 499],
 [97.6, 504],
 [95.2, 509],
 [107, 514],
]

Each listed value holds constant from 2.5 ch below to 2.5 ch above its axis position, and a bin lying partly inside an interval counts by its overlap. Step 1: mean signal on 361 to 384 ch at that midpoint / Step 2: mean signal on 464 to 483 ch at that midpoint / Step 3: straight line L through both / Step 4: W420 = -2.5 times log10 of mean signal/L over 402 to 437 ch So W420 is 0.09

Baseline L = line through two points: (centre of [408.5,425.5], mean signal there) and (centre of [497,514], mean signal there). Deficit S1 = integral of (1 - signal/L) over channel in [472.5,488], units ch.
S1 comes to -0.7 ch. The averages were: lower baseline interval 102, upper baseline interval 99.2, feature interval 105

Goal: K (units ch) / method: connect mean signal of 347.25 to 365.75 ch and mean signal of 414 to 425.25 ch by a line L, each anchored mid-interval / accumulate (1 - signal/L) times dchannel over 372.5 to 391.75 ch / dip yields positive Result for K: -4.0 ch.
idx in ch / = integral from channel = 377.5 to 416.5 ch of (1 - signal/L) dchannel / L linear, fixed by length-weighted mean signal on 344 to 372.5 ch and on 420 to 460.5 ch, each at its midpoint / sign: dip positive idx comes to -4.6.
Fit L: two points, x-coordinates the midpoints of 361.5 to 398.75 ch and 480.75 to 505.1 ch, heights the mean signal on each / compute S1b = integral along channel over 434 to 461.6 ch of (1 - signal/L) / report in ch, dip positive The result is -1.3 ch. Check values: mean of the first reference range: 110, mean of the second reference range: 99.8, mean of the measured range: 109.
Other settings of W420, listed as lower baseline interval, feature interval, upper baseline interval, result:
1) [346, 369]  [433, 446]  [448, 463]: 0.13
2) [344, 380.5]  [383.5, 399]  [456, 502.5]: -0.12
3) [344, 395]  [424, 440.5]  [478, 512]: 0.02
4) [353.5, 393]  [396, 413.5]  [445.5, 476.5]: 0.04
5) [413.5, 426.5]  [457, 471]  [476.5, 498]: -0.12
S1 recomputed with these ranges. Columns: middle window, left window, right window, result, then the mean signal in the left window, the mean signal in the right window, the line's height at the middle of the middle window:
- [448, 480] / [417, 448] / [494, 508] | -4.0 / 99.6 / 98.8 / 99.2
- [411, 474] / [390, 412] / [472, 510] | -1.8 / 104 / 101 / 103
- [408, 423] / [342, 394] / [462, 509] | -0.6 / 95.9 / 103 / 98.7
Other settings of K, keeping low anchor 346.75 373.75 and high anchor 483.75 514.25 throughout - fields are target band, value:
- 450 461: -2.2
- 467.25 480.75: -1.1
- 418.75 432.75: -0.4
